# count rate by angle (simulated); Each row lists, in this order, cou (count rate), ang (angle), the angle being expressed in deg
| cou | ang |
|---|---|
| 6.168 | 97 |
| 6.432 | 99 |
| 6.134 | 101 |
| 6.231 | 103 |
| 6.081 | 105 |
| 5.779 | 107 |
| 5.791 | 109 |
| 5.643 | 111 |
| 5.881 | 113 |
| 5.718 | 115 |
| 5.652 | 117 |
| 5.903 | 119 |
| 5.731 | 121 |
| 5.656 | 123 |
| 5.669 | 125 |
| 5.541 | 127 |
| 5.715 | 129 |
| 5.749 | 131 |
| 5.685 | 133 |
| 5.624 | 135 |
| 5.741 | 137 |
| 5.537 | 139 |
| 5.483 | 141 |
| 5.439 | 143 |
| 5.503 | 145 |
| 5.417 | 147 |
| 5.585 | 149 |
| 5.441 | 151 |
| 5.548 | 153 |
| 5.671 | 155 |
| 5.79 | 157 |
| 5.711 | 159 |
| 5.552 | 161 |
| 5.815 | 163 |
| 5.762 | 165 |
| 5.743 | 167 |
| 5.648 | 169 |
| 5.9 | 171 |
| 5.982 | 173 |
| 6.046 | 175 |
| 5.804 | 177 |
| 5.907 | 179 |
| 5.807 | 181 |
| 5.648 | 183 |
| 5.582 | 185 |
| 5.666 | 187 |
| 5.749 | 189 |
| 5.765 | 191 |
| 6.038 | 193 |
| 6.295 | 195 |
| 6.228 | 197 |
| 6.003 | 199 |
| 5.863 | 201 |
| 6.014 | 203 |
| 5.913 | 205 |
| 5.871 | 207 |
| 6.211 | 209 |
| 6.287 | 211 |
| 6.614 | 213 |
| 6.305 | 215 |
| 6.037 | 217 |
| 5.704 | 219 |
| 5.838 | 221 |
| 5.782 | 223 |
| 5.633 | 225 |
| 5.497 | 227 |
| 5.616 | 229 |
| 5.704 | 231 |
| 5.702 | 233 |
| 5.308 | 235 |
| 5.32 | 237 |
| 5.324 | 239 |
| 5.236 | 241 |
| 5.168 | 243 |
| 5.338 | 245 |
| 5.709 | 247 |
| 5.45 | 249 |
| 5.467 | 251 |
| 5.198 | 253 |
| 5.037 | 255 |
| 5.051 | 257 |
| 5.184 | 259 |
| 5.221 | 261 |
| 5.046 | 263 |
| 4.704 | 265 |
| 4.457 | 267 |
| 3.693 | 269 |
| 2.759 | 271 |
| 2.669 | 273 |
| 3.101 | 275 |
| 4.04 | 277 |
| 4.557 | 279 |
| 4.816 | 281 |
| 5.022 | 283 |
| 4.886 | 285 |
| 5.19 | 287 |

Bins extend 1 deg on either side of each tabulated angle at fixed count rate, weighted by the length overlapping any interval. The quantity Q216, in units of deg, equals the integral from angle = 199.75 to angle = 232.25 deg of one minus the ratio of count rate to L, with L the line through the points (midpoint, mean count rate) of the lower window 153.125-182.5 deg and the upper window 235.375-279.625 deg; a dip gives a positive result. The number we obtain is -4.44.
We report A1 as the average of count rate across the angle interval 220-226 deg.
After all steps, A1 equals 5.75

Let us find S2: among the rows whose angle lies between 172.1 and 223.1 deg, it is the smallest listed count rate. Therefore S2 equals 5.582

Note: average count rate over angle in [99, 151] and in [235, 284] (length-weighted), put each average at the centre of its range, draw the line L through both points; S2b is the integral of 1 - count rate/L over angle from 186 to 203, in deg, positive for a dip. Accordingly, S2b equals -2.4 deg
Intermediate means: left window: 5.72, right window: 4.74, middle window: 5.95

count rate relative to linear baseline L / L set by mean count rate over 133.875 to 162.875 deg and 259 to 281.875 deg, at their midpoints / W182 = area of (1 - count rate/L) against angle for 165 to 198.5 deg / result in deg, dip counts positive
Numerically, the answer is -4.38 deg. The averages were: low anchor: 5.58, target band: 5.86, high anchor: 4.14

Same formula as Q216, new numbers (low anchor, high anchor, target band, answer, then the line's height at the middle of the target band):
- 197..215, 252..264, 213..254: 0.0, 5.59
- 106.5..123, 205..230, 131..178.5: 1.3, 5.83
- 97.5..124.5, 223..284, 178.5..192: -0.9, 5.38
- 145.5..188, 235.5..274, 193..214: -3.0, 5.35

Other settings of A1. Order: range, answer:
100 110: 6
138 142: 5.51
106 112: 5.74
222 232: 5.65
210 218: 6.31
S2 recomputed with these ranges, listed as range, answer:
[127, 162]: 5.417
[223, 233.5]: 5.497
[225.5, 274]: 2.669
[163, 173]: 5.648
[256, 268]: 4.457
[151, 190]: 5.441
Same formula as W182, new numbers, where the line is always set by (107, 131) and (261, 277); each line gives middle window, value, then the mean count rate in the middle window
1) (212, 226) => -4.64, 5.99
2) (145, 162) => -0.92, 5.58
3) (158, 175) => -2.13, 5.78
